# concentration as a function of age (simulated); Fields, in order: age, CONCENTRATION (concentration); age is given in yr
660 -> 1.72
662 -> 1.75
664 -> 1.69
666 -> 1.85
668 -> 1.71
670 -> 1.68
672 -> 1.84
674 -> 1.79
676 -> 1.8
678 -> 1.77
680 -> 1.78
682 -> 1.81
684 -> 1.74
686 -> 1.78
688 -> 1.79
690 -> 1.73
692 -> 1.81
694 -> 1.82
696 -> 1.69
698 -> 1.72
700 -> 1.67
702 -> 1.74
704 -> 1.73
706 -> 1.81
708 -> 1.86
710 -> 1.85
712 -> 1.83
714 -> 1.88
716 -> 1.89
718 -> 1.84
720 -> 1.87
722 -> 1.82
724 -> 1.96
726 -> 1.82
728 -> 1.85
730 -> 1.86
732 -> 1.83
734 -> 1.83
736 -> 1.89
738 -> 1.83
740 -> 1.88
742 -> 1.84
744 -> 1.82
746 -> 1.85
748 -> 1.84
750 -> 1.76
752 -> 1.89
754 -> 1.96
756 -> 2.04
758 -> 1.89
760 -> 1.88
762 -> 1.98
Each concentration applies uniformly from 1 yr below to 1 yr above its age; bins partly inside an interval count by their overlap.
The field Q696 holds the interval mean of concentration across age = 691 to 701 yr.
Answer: 1.74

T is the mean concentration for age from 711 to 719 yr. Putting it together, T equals 1.86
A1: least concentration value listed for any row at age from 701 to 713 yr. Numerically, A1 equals 1.73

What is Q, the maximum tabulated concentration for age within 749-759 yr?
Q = 2.04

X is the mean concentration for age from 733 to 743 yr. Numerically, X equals 1.85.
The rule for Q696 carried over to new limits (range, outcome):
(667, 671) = 1.69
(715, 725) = 1.88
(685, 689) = 1.79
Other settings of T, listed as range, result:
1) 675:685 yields 1.78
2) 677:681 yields 1.77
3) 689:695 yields 1.79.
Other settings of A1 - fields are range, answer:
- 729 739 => 1.83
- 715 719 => 1.84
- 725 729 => 1.82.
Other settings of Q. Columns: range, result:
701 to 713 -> 1.86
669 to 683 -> 1.84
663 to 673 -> 1.85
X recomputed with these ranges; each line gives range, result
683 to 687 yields 1.76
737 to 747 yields 1.84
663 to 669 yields 1.75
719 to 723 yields 1.85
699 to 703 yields 1.71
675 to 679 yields 1.79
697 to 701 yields 1.69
